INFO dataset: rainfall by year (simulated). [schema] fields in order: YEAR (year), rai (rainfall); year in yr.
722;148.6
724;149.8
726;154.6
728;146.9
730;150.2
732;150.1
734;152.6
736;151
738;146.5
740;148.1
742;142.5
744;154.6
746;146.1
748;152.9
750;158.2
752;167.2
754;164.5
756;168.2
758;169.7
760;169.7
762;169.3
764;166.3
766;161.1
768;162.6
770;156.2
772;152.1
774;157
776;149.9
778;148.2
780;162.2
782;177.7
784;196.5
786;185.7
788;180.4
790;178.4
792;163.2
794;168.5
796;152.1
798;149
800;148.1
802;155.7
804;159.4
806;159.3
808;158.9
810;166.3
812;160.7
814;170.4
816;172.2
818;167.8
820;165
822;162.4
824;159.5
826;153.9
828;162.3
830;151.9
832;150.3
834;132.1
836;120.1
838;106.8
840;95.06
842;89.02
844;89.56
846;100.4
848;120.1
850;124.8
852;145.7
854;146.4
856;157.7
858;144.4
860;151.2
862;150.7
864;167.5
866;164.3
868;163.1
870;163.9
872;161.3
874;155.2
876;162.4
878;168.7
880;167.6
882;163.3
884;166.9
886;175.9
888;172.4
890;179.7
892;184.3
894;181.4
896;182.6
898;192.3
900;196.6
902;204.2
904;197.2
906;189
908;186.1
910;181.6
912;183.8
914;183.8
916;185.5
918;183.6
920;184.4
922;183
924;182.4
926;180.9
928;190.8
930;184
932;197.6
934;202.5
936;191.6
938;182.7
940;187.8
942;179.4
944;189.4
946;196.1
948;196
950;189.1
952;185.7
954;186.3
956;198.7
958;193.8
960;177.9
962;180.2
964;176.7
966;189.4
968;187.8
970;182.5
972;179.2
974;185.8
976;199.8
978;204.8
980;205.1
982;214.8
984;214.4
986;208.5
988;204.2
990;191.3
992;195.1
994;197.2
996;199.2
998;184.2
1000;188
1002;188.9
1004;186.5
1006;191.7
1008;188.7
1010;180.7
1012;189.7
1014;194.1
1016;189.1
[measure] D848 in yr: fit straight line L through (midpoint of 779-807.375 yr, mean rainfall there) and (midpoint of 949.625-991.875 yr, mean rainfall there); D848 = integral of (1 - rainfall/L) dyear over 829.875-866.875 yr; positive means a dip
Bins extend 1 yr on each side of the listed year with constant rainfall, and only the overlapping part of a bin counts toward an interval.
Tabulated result 9.2 yr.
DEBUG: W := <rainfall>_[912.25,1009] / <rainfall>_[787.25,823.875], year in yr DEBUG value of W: 1.17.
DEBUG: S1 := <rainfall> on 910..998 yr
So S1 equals 191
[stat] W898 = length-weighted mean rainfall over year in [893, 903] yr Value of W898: 191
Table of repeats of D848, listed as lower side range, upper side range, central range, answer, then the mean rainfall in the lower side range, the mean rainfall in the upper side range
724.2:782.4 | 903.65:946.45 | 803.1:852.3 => 8.1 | 157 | 187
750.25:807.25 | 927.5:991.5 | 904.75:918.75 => 0.0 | 164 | 192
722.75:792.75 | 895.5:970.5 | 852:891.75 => 3.6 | 160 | 188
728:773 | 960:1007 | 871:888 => 1.1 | 157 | 193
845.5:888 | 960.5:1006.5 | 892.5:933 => -4.2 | 154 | 194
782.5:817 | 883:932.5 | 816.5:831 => 0.8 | 166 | 185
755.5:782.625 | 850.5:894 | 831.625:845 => 4.3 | 162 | 163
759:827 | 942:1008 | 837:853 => 5.9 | 164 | 192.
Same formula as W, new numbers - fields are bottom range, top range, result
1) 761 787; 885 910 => 1.13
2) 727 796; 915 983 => 1.18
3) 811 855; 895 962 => 1.36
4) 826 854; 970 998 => 1.60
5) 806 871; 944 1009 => 1.33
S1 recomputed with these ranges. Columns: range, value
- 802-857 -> 143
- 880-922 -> 183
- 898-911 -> 192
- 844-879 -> 148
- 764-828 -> 163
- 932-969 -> 189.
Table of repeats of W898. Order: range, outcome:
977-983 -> 208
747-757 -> 162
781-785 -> 187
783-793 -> 181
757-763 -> 170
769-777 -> 154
